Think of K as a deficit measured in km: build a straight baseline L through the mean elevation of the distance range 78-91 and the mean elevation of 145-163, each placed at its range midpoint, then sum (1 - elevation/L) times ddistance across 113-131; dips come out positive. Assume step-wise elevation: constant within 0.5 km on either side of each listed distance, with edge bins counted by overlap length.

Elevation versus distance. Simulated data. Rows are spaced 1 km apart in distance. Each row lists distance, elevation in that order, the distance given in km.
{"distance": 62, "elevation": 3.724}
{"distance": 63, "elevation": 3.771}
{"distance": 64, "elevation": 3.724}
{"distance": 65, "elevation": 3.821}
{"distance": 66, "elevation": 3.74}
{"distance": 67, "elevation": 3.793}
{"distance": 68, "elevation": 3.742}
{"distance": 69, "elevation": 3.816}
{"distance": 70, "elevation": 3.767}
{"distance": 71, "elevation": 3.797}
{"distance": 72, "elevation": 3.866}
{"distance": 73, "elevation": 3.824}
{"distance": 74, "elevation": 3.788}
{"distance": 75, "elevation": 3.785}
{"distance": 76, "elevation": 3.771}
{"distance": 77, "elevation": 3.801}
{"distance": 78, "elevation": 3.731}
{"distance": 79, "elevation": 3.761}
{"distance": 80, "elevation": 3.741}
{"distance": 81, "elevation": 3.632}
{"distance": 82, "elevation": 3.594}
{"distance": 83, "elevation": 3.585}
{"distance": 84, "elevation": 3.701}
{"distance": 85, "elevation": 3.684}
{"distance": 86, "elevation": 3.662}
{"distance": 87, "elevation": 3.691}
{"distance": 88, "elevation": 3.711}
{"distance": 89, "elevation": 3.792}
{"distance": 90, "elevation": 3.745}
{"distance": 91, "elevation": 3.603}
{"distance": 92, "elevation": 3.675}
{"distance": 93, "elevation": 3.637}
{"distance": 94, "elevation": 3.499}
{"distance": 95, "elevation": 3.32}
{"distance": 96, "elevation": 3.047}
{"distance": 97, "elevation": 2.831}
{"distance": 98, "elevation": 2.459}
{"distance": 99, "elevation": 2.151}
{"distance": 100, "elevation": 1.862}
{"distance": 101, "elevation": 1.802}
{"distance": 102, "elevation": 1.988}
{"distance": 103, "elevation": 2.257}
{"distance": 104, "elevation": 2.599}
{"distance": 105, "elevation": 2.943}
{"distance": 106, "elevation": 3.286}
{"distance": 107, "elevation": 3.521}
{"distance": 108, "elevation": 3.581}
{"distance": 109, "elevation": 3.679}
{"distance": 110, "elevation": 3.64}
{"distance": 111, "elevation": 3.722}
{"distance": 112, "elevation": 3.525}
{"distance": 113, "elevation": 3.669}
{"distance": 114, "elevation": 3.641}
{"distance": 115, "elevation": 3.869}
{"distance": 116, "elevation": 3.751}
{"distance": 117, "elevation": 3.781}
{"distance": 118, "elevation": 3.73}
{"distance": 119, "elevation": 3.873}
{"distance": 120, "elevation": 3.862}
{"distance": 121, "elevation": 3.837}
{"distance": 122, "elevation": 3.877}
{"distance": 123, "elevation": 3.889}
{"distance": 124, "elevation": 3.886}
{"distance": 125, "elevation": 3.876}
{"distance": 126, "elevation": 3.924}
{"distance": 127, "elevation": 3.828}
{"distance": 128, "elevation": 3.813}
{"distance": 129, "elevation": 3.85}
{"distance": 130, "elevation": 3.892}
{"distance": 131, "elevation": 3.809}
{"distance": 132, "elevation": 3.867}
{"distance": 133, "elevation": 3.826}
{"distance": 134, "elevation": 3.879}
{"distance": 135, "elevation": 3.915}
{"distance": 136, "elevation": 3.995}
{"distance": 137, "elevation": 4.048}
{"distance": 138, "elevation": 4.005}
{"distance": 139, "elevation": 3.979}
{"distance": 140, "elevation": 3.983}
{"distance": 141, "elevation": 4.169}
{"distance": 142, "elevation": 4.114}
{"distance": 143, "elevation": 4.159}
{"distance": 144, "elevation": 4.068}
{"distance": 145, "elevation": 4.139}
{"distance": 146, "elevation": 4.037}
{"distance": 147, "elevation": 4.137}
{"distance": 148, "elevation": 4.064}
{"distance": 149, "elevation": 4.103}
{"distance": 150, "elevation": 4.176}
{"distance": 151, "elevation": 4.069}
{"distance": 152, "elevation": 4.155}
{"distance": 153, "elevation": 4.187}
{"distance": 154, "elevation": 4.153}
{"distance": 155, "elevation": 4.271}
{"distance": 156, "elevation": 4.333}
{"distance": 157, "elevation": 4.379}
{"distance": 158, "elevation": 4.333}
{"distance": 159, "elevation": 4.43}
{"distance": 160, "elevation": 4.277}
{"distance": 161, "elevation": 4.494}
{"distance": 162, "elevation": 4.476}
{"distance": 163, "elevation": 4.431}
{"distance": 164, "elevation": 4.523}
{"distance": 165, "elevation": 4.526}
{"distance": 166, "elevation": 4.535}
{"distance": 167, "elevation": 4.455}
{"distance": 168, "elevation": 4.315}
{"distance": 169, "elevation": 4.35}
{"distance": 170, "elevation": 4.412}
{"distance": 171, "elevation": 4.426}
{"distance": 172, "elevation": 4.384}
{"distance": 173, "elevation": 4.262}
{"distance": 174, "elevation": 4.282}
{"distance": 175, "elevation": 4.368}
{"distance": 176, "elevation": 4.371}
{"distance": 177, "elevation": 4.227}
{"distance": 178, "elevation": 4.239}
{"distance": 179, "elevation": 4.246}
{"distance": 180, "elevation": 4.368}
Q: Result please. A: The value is 0.7 km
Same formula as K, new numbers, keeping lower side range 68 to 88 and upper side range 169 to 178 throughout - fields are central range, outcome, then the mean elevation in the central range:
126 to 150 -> 0.7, 3.99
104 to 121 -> 1.5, 3.61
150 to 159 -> -0.1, 4.24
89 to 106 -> 4.3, 2.88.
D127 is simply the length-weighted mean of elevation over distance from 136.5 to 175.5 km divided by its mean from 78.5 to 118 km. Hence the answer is 1.28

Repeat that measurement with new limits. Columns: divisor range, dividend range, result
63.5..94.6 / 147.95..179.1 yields 1.16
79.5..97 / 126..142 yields 1.10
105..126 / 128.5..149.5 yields 1.08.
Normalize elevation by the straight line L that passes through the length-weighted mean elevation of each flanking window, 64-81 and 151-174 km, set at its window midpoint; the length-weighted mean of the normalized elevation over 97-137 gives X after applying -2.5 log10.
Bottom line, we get 0.18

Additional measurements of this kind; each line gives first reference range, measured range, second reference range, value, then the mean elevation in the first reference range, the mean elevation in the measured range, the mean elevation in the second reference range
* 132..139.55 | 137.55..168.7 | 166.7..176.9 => -0.03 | 3.94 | 4.24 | 4.36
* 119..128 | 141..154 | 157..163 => 0.03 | 3.87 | 4.12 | 4.4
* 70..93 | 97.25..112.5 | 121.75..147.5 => 0.32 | 3.72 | 2.87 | 3.96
